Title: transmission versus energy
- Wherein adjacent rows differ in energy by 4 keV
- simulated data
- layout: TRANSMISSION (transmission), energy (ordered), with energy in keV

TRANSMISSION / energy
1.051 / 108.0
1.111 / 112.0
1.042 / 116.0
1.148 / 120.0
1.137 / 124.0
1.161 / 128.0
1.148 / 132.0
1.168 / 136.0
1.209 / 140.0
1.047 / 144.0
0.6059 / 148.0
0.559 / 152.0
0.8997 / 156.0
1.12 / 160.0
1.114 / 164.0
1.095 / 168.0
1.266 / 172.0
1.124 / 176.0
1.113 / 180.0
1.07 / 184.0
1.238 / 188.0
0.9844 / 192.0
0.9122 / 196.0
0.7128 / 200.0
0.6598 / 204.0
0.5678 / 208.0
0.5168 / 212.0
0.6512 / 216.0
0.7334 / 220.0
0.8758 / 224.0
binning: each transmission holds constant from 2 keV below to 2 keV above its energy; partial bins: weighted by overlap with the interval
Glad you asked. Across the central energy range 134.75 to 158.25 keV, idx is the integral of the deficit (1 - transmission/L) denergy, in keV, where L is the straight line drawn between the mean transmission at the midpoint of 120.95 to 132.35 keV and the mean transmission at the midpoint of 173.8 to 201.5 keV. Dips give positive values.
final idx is 4.3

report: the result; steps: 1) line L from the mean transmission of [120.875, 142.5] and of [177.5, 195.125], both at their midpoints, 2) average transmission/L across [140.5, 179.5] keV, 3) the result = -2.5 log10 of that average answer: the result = 0.13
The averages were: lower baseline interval 1.16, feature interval 0.995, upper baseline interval 1.09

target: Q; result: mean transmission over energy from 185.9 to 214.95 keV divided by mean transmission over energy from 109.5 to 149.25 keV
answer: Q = 0.7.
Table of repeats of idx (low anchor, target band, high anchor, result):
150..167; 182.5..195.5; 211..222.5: -4.8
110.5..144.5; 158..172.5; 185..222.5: -2.7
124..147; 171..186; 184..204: -2.2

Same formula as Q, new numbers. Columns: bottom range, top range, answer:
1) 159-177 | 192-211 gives 0.64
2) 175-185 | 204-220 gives 0.55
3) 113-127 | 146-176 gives 0.87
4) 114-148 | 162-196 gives 1.01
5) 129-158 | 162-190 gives 1.20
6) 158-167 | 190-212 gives 0.67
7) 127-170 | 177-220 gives 0.84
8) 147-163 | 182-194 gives 1.33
